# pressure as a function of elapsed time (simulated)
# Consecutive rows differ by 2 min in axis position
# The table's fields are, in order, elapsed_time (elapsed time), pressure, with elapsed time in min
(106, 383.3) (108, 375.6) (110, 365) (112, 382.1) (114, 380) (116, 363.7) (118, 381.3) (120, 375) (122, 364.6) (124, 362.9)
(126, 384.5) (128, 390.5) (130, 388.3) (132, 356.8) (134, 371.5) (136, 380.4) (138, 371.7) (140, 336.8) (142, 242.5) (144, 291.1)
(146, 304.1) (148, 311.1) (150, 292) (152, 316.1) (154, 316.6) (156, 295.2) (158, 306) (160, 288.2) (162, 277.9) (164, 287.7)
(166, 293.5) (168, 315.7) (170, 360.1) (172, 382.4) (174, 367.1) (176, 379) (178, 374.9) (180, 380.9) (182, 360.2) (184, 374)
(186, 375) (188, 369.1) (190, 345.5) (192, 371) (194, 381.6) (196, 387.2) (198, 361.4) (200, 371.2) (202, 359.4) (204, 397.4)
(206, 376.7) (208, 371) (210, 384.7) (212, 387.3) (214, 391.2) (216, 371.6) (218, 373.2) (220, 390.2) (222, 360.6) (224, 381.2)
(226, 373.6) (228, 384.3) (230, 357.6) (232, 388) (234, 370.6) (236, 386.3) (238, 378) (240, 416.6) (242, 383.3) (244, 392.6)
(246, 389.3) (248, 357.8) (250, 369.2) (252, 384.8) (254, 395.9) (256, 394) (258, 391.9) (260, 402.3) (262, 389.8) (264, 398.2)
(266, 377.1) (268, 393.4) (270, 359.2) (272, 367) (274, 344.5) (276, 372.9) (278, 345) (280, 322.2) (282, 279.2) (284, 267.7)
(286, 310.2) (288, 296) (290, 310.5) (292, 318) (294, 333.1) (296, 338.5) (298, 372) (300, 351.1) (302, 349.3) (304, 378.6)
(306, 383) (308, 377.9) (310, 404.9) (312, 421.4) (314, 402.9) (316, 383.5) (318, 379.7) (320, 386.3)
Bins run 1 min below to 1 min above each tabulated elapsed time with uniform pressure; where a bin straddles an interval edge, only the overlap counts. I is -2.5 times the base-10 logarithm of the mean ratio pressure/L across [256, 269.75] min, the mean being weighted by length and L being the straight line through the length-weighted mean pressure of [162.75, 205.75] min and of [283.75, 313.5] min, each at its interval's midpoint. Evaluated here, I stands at -0.11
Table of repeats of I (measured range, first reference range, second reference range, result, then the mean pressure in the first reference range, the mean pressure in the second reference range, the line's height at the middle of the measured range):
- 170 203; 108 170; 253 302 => -0.088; 337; 351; 342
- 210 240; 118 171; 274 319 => -0.117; 331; 350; 341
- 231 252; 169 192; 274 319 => -0.070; 370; 350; 359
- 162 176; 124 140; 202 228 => 0.131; 374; 379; 376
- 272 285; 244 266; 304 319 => 0.195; 387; 392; 389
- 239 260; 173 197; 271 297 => -0.143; 372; 323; 340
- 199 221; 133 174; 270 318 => -0.148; 318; 350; 331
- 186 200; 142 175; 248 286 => -0.133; 311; 363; 327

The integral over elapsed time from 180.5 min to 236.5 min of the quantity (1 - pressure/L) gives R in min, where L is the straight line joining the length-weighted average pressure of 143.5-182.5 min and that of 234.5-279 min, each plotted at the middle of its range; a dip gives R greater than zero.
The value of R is -3.6 min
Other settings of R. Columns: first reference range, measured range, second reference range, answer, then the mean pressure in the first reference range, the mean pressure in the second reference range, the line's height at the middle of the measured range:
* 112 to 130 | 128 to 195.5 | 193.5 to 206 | 6.61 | 376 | 376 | 376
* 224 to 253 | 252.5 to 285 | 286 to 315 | 0.63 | 381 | 358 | 370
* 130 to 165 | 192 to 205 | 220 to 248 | -0.78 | 317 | 381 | 355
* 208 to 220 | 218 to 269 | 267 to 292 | -3.74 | 381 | 330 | 358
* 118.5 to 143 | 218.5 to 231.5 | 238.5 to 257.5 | 0.23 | 361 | 387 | 382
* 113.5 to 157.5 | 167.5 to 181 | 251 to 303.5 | -0.84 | 344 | 353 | 346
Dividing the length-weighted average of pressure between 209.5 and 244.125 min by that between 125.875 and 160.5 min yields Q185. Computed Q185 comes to 1.2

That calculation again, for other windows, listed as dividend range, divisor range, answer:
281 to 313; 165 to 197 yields 0.94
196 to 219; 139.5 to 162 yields 1.27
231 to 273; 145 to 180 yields 1.19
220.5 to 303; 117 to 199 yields 1.05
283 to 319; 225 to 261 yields 0.92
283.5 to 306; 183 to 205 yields 0.90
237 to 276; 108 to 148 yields 1.07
